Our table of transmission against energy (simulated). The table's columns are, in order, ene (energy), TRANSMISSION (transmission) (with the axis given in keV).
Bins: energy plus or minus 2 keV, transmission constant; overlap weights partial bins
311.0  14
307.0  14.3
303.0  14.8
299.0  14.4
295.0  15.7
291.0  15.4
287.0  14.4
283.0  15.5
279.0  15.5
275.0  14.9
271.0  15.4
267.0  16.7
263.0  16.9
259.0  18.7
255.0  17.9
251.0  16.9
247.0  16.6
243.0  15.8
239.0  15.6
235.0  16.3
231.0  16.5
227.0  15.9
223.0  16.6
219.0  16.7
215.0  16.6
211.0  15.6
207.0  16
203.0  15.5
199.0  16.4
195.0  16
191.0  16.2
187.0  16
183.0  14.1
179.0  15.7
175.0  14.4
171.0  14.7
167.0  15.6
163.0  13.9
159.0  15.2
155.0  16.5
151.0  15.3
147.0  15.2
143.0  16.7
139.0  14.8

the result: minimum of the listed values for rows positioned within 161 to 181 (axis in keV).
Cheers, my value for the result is 13.9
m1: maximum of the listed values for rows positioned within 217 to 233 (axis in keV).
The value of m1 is 16.7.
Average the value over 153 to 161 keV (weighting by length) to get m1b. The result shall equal 15.8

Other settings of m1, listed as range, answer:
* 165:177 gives 15.6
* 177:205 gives 16.4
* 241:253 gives 16.9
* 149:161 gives 16.5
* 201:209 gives 16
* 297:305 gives 14.8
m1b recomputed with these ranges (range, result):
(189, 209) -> 16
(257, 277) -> 16.5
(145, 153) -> 15.2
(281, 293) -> 15.1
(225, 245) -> 16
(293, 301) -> 15.1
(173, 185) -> 14.7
